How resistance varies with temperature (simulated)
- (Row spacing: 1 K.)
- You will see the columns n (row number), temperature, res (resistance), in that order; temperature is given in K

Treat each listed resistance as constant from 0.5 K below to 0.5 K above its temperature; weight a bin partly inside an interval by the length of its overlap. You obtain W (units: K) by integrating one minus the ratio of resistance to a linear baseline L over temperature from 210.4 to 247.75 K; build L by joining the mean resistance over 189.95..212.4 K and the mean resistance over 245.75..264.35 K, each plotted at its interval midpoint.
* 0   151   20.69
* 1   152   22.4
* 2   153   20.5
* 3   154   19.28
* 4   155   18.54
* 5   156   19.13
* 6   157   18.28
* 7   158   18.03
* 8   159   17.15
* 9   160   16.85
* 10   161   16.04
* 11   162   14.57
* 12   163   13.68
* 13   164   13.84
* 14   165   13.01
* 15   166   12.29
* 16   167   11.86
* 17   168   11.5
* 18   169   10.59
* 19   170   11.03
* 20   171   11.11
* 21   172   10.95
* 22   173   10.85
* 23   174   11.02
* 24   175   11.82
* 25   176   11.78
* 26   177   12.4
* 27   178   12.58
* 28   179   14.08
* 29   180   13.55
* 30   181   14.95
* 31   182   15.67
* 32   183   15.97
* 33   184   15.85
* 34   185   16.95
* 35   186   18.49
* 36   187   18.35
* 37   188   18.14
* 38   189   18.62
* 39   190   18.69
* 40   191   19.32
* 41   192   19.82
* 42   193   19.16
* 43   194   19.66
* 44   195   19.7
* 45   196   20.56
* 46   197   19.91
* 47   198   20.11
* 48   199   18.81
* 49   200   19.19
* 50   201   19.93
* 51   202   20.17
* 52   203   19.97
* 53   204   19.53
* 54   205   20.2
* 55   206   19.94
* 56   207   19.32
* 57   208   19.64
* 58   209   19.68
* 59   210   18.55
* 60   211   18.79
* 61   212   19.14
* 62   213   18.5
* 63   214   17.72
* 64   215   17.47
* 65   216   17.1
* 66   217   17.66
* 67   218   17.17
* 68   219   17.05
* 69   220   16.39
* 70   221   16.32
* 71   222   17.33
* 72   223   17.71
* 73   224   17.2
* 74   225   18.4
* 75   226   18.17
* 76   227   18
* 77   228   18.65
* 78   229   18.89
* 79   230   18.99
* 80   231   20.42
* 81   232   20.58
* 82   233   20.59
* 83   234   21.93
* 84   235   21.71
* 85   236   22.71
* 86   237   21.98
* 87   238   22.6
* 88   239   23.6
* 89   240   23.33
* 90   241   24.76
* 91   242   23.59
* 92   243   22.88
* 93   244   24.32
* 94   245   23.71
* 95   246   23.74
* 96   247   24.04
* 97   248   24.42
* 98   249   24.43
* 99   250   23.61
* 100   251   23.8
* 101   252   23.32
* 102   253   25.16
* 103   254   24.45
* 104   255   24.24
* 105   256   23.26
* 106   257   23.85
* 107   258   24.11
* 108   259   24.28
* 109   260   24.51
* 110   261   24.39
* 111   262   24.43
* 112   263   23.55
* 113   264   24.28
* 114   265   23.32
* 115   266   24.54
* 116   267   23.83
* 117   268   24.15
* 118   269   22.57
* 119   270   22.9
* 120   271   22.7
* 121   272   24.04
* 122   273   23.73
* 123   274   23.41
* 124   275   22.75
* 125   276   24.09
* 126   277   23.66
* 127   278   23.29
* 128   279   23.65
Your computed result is 3.2 K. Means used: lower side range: 19.6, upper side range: 24.1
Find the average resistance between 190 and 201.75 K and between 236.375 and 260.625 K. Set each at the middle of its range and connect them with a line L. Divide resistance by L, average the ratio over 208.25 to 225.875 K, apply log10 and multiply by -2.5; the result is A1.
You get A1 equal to 0.19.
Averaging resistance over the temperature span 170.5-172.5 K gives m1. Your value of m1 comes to 11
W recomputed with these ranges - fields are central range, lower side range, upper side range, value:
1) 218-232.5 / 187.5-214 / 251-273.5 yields 2.1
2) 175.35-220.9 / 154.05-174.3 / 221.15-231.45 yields -4.0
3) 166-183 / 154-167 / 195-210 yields 4.8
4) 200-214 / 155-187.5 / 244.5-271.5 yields -0.9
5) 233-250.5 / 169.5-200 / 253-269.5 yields -1.0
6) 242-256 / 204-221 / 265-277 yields -1.6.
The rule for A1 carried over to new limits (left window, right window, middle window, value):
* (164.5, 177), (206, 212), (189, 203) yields -0.18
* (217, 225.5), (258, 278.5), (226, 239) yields -0.10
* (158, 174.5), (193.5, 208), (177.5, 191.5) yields 0.01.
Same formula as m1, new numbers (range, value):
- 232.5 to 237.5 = 21.8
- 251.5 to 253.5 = 24.2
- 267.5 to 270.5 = 23.2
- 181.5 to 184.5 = 15.8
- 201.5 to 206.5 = 20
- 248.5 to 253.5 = 24.1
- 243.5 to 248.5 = 24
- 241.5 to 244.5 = 23.6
